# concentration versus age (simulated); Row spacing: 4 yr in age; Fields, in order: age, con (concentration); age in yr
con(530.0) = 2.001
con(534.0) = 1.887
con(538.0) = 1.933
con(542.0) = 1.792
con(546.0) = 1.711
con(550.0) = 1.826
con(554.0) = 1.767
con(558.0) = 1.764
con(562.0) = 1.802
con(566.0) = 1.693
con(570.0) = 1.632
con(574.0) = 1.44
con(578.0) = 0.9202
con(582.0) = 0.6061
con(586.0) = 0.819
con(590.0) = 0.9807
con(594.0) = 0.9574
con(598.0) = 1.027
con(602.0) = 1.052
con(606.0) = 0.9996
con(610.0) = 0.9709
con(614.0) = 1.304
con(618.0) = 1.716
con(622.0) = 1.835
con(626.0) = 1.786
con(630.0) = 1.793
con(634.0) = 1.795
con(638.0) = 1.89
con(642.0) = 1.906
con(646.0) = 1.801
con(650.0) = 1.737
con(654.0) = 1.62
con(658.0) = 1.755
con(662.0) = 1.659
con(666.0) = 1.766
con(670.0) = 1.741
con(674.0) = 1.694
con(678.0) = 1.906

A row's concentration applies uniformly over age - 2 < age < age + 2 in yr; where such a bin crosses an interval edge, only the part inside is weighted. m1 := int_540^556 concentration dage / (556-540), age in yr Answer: 1.77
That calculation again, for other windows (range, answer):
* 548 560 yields 1.79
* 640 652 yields 1.81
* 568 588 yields 1.08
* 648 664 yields 1.69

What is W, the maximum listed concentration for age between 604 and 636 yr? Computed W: 1.835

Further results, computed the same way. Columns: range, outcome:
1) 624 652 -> 1.906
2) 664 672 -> 1.766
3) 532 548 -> 1.933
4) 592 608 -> 1.052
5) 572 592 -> 1.44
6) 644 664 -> 1.801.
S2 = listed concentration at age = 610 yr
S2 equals 0.9709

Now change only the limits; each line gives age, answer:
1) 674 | 1.694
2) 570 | 1.632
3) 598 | 1.027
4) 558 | 1.764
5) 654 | 1.62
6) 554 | 1.767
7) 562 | 1.802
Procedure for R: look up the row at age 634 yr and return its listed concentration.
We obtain 1.795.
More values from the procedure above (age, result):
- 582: 0.6061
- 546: 1.711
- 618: 1.716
